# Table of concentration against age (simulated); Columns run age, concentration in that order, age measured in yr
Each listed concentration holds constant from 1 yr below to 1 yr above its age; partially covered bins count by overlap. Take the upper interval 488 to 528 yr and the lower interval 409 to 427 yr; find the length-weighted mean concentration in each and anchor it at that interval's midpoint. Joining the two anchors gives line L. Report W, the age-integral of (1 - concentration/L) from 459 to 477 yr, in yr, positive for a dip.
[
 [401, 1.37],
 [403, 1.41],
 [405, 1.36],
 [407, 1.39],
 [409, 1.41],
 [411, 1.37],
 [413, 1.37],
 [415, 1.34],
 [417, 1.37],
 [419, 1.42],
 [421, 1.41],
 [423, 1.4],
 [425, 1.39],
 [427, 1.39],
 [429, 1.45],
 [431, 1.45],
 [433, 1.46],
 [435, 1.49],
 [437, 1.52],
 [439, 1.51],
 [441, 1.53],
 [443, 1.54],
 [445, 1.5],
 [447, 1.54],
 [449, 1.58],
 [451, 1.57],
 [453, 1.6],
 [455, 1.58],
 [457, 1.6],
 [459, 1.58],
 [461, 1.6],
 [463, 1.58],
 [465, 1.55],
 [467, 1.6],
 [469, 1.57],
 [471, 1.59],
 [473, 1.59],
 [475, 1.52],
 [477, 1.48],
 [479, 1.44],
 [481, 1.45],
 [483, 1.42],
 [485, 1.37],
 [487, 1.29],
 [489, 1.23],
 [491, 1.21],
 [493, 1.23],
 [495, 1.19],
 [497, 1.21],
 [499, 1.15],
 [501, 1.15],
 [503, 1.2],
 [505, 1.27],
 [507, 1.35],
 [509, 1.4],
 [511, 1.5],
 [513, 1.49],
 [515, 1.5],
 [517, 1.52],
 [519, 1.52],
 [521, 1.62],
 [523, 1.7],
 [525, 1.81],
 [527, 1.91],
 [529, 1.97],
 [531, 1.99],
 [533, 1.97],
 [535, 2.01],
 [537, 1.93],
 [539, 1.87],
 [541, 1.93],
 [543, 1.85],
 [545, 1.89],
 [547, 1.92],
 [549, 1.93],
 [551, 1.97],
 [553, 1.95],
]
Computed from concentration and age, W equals -2.2 yr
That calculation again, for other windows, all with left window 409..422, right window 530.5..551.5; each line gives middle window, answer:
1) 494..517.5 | 6.0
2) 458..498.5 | 5.4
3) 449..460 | -0.2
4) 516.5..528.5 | 1.0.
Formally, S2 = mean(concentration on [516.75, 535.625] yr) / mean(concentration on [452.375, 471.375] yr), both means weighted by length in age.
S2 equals 1.14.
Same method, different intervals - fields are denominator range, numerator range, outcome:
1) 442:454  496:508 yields 0.79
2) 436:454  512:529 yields 1.07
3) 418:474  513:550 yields 1.19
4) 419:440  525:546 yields 1.33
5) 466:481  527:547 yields 1.26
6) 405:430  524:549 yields 1.38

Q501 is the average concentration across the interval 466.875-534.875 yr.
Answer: 1.49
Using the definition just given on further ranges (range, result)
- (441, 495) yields 1.49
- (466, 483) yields 1.52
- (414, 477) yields 1.51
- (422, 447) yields 1.47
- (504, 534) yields 1.63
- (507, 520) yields 1.48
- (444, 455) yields 1.56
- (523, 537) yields 1.93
